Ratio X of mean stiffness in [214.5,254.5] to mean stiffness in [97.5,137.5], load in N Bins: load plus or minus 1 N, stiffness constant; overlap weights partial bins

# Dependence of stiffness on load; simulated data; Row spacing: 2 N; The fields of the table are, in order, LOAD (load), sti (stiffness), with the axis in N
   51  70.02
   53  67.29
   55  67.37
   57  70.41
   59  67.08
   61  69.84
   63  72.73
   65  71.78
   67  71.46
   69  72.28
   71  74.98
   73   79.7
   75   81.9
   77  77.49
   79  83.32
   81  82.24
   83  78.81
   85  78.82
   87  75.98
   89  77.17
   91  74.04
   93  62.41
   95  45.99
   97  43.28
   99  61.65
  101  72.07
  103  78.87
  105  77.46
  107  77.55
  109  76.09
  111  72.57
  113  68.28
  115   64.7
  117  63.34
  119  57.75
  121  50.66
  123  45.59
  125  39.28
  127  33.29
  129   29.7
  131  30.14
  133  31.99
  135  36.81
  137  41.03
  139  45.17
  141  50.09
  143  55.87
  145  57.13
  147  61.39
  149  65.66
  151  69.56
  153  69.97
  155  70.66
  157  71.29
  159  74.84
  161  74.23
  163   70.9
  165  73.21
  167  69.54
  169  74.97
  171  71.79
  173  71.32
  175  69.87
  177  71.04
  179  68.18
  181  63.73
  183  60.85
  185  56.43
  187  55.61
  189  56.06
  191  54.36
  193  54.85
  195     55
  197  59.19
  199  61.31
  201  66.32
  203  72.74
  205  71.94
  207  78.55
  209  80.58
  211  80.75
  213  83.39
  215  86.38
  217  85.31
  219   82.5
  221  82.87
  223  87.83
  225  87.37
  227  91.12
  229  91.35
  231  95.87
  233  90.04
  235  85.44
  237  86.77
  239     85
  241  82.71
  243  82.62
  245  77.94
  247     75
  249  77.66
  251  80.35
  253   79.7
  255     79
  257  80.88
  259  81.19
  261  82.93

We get 1.5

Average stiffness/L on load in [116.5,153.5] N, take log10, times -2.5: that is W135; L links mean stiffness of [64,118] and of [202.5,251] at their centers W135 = 0.48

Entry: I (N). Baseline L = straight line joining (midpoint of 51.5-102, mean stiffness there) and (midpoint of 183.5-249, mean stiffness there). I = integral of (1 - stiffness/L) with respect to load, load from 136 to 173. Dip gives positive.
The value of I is 4.5 N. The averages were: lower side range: 71.2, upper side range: 76.3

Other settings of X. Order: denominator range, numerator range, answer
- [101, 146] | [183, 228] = 1.33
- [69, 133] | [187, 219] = 1.08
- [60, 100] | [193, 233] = 1.10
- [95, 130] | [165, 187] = 1.14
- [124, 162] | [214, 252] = 1.60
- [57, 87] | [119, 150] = 0.60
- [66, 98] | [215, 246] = 1.19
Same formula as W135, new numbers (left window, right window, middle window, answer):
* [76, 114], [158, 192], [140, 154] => 0.12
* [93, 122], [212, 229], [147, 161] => 0.06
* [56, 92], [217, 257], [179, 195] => 0.37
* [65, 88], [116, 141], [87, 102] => 0.04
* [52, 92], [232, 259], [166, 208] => 0.22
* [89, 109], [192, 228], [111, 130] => 0.31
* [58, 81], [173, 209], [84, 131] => 0.17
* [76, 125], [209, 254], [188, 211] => 0.23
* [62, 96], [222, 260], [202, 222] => 0.02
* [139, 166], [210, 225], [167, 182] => 0.03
